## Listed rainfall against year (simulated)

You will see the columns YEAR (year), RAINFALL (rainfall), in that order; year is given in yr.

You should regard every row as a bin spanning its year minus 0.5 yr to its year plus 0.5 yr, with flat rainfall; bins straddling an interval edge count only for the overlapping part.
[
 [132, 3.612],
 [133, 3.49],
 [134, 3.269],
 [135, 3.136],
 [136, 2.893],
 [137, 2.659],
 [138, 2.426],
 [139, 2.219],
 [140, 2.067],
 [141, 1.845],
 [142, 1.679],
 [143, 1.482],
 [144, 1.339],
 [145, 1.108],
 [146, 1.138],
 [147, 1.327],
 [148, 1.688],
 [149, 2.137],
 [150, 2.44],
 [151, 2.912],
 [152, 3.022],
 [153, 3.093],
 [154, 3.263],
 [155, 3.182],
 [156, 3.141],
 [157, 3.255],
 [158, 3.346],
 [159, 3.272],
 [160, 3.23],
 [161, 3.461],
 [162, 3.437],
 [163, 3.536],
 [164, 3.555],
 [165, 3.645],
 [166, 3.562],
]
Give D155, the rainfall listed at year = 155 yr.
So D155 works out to 3.182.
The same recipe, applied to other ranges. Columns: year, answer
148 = 1.688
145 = 1.108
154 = 3.263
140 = 2.067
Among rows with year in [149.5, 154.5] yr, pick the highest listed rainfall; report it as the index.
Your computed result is 3.263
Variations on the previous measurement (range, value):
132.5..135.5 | 3.49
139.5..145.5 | 2.067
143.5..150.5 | 2.44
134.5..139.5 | 3.136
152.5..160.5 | 3.346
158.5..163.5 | 3.536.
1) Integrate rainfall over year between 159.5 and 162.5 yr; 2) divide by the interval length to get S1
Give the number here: 3.38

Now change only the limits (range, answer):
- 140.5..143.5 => 1.67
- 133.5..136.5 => 3.1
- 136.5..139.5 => 2.43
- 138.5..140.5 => 2.14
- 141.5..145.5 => 1.4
